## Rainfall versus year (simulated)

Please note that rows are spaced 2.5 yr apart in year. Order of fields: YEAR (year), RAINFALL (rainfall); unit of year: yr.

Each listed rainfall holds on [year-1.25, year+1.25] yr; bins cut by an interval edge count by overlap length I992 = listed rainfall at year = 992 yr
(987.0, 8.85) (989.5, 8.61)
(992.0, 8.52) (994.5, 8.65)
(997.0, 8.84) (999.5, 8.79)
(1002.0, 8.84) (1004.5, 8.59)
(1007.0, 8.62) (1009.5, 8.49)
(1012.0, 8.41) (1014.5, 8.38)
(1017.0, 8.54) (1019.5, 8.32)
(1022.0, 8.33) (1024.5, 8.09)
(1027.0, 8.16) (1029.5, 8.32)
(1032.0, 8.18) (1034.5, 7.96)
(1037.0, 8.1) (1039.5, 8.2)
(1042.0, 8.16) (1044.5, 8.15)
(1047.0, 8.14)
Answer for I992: 8.52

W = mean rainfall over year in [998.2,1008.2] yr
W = 8.71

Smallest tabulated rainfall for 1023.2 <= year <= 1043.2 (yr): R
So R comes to 7.96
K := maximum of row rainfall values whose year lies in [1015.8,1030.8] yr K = 8.54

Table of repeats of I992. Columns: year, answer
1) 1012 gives 8.41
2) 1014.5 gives 8.38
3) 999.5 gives 8.79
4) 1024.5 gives 8.09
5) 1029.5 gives 8.32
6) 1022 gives 8.33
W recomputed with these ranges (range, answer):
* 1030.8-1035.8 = 8.07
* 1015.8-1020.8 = 8.43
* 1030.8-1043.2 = 8.12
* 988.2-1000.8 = 8.68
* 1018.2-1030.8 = 8.24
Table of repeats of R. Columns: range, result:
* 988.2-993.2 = 8.52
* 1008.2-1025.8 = 8.09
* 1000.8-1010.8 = 8.49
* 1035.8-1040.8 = 8.1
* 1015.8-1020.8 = 8.32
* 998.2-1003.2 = 8.79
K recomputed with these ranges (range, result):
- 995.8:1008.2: 8.84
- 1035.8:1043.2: 8.2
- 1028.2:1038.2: 8.32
